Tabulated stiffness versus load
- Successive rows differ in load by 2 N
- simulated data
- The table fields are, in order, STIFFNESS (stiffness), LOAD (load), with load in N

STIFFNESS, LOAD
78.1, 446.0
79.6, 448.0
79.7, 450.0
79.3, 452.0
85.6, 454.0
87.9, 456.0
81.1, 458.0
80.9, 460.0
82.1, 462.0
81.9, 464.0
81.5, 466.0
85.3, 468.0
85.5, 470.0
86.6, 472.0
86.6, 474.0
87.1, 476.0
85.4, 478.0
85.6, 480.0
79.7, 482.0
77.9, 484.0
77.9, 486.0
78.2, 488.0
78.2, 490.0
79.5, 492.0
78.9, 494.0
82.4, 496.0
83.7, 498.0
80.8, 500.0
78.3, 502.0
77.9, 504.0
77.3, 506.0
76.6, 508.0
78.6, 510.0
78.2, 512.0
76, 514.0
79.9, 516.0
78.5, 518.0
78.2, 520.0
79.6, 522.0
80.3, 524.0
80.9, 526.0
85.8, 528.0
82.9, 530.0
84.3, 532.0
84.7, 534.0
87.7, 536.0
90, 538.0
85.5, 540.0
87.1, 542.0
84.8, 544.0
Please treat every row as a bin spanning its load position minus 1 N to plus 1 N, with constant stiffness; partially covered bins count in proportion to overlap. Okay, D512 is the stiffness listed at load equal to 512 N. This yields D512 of 78.2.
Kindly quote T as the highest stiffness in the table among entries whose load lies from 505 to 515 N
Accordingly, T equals 78.6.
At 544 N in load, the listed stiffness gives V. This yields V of 84.8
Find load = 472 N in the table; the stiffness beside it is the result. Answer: 86.6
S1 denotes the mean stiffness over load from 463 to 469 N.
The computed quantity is 82.9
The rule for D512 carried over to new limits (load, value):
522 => 79.6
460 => 80.9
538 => 90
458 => 81.1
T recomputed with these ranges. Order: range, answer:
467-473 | 86.6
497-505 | 83.7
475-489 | 87.1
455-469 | 87.9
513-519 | 79.9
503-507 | 77.9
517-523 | 79.6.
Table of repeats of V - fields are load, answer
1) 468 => 85.3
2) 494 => 78.9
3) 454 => 85.6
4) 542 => 87.1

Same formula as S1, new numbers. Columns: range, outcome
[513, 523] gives 78.4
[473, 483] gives 84.9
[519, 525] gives 79.4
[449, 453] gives 79.5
